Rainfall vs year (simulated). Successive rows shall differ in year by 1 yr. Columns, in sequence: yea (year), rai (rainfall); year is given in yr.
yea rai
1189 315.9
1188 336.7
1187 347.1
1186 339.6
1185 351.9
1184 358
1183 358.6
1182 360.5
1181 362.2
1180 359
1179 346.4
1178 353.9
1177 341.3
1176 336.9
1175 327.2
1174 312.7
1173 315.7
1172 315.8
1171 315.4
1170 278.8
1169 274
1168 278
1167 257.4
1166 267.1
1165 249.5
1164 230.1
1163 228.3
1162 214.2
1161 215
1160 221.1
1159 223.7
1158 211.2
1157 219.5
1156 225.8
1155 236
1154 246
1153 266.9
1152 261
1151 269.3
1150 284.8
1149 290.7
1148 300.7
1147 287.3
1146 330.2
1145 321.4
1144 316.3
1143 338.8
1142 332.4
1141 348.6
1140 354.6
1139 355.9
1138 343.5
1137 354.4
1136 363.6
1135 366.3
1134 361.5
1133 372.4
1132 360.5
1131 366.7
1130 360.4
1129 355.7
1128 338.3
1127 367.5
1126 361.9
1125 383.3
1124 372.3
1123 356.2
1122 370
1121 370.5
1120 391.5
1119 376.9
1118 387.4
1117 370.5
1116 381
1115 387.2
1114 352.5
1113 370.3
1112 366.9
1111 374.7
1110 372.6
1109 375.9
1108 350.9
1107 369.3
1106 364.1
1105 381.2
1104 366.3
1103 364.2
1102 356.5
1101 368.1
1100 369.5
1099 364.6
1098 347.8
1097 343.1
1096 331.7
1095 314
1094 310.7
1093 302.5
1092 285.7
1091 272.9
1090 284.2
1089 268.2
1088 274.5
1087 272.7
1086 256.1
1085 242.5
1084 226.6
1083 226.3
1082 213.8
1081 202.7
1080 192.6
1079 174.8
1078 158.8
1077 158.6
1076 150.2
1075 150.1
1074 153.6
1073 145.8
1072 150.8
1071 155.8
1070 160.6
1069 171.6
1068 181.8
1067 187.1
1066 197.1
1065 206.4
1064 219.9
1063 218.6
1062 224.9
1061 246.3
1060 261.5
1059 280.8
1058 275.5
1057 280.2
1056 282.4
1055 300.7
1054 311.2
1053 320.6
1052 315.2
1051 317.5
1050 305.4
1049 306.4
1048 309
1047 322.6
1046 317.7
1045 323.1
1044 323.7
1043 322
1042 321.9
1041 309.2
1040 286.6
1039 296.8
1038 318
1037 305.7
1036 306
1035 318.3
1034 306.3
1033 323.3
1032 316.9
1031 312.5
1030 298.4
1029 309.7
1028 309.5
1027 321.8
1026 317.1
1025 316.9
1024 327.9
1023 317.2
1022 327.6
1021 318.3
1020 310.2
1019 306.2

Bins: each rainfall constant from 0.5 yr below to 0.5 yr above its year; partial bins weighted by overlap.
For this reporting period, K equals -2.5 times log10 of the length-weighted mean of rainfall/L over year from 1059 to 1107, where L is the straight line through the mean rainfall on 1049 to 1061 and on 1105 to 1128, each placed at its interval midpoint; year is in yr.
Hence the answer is 0.30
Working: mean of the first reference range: 294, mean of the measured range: 252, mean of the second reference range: 371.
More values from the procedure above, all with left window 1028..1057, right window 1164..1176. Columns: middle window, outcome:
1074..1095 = 0.294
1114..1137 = -0.235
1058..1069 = 0.350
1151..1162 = 0.242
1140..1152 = -0.062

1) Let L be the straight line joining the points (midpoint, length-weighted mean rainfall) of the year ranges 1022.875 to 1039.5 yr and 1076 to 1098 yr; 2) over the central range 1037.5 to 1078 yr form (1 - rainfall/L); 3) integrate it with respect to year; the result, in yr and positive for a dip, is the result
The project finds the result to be 5.1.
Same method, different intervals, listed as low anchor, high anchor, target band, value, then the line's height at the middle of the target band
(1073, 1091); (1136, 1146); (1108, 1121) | -4.2 yr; 283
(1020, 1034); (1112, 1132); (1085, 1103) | 2.1 yr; 354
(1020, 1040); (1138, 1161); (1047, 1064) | 1.3 yr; 307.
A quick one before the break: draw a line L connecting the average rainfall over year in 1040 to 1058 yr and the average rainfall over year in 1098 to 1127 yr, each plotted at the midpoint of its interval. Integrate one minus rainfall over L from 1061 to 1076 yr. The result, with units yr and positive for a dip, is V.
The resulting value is 6.7 yr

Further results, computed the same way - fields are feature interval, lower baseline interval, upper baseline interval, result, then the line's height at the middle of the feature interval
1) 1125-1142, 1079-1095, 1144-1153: -4.5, 284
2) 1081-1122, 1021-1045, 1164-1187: -1.9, 317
